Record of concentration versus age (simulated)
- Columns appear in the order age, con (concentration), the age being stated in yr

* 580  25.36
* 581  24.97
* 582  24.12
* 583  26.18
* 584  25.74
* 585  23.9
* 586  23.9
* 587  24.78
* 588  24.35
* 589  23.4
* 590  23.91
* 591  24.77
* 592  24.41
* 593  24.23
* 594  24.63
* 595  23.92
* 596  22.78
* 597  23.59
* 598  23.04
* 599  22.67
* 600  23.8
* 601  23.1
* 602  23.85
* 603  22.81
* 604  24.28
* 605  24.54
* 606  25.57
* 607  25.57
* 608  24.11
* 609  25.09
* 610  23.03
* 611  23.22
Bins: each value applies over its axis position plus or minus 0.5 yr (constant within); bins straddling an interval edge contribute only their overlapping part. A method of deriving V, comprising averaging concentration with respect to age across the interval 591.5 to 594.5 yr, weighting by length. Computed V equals 24.4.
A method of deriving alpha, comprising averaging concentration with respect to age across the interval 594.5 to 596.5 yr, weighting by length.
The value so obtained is 23.4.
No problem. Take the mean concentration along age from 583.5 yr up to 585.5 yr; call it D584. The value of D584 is 24.8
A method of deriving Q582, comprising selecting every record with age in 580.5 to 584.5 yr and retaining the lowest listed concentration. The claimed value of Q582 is 24.12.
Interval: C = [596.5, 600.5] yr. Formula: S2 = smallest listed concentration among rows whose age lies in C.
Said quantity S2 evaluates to 22.67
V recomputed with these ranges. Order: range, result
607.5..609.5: 24.6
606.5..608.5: 24.8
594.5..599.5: 23.2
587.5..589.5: 23.9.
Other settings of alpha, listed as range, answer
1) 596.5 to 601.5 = 23.2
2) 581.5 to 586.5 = 24.8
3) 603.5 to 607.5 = 25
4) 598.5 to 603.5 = 23.2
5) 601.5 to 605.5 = 23.9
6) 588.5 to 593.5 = 24.1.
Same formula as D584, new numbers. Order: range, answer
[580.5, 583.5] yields 25.1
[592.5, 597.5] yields 23.8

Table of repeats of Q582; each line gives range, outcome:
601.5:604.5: 22.81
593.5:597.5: 22.78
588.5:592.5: 23.4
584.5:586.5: 23.9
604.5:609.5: 24.11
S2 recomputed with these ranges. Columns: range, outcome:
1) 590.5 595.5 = 23.92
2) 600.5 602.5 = 23.1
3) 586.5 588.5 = 24.35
